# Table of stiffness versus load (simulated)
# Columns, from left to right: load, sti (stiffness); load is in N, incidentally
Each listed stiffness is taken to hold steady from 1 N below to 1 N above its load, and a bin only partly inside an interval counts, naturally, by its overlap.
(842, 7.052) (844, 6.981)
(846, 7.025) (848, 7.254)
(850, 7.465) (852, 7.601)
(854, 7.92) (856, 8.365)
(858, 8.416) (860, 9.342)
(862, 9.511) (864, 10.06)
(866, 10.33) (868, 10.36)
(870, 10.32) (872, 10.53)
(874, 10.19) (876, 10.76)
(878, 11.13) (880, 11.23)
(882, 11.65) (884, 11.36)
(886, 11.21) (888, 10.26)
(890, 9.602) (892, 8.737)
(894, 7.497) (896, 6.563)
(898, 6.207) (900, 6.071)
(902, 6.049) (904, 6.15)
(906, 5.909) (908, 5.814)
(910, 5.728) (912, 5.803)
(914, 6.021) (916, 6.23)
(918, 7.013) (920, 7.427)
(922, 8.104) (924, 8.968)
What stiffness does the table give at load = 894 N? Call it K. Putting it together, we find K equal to 7.497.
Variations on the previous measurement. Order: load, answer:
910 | 5.728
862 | 9.511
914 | 6.021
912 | 5.803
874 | 10.19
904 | 6.15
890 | 9.602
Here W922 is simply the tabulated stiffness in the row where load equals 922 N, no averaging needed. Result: 8.104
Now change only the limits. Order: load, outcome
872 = 10.53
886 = 11.21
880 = 11.23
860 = 9.342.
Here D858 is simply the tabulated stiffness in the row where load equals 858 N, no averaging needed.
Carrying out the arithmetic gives 8.416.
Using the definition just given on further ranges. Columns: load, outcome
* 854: 7.92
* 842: 7.052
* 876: 10.76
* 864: 10.06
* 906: 5.909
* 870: 10.32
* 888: 10.26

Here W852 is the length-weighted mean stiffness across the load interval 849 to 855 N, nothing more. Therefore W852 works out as 7.66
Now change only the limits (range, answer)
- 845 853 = 7.34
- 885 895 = 9.46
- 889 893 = 9.17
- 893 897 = 7.03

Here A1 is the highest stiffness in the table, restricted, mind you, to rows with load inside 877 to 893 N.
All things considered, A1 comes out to 11.65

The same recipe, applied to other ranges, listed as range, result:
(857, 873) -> 10.53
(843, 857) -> 8.365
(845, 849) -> 7.254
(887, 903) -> 10.26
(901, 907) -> 6.15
